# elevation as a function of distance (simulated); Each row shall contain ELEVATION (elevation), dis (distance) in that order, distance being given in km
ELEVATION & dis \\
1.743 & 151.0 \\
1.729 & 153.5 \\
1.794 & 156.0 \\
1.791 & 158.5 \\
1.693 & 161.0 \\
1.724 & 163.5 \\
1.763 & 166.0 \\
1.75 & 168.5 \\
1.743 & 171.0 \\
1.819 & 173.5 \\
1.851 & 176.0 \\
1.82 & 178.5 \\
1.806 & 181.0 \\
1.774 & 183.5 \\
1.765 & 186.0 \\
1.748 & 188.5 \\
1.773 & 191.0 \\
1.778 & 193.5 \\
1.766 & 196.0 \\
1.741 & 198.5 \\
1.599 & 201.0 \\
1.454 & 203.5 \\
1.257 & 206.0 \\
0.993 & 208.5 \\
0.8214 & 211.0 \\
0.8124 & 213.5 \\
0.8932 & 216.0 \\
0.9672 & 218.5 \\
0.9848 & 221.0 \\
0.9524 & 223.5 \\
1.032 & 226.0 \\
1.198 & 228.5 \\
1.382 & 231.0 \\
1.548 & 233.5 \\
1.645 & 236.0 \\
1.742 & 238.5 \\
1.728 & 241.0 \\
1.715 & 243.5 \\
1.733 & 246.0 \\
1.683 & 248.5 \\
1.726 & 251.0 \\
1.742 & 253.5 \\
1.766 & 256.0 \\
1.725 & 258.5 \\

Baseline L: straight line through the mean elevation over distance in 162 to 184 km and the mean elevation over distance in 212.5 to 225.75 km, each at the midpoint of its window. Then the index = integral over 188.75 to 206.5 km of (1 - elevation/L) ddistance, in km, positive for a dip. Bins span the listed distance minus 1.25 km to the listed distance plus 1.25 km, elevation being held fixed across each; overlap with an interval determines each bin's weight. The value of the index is -4.2 km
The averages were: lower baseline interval 1.78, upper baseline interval 0.932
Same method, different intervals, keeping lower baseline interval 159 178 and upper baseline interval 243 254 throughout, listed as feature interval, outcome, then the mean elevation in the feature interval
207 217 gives 4.9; 0.889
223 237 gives 3.4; 1.3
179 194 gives -0.2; 1.78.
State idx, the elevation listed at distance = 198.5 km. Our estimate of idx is 1.741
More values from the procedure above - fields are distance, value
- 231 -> 1.382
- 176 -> 1.851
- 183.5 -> 1.774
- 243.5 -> 1.715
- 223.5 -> 0.9524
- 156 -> 1.794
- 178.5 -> 1.82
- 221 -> 0.9848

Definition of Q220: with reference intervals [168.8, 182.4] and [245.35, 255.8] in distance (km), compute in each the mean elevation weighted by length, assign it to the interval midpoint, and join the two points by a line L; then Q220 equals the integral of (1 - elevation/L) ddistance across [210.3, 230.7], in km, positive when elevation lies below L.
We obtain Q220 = 9.0 km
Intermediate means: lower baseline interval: 1.8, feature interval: 0.981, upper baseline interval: 1.72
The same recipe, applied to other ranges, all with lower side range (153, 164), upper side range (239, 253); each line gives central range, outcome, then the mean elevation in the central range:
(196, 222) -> 8.2 km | 1.18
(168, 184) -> -0.5 km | 1.8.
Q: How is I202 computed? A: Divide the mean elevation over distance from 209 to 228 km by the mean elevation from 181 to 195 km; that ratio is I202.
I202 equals 0.53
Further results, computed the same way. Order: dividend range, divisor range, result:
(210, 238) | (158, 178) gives 0.64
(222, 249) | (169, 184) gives 0.82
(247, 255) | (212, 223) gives 1.88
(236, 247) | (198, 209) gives 1.22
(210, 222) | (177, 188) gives 0.50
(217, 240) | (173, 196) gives 0.71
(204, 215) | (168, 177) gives 0.56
